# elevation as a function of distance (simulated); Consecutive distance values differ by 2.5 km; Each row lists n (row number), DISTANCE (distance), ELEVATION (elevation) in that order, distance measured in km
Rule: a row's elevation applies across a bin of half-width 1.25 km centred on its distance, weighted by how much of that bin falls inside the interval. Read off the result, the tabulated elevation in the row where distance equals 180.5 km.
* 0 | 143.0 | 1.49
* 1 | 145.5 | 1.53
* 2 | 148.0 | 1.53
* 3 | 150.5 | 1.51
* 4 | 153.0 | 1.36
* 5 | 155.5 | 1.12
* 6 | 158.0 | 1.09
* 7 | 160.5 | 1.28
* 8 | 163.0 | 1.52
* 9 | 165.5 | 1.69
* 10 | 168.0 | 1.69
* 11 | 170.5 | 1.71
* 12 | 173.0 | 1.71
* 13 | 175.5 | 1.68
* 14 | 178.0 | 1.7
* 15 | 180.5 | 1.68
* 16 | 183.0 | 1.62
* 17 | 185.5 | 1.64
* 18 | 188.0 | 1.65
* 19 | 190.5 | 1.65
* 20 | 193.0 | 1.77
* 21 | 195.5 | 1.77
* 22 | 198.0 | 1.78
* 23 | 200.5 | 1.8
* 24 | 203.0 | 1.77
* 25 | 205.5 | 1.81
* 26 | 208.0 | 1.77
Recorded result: 1.68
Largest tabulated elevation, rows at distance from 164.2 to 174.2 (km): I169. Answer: 1.71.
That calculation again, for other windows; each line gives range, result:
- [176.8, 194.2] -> 1.77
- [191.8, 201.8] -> 1.8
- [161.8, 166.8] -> 1.69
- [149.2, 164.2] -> 1.52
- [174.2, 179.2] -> 1.7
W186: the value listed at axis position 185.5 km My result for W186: 1.64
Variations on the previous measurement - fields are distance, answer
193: 1.77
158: 1.09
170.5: 1.71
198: 1.78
